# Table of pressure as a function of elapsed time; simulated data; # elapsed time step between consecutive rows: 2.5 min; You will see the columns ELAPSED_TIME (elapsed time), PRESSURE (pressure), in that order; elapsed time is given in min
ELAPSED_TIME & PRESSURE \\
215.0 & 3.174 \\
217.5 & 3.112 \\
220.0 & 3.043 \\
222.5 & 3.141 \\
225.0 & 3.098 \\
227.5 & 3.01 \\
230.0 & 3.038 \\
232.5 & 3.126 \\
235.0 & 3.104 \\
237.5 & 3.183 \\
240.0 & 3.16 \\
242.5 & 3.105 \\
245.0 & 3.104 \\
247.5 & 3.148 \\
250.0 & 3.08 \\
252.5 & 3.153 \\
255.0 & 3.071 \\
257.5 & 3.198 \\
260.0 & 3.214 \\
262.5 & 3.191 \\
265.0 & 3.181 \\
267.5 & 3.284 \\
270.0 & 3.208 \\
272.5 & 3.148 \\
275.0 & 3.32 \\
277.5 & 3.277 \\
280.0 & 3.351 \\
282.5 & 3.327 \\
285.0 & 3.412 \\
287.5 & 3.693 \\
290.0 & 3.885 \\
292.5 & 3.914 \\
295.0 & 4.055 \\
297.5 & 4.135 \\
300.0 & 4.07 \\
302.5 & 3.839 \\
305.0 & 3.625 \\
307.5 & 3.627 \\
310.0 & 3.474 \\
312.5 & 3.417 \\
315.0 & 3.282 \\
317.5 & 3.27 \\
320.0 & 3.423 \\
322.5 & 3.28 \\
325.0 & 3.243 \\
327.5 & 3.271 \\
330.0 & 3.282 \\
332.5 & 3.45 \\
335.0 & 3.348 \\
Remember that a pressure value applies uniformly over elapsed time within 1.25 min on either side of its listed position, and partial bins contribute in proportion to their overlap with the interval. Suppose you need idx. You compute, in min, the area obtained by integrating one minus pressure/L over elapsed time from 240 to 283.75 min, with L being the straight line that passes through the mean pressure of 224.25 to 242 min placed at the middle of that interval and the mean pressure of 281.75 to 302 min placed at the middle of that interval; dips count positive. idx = 3.2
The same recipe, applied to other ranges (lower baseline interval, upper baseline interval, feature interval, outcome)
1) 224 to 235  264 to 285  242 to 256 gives 0.2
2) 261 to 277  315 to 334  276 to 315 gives -4.7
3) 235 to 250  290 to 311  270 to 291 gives 1.1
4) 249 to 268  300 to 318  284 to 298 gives -1.7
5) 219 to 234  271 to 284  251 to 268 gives 0.2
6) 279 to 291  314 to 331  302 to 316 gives -0.6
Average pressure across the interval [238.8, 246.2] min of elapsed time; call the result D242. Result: 3.12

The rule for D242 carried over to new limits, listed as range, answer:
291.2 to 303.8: 4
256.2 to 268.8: 3.21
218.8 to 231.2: 3.07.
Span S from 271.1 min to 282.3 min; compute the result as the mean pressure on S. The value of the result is 3.28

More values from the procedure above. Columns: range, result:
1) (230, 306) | 3.38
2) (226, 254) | 3.11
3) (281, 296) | 3.7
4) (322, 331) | 3.27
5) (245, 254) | 3.12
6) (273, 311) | 3.66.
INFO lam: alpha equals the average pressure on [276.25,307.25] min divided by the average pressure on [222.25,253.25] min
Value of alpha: 1.19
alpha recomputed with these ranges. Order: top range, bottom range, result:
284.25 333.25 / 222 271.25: 1.14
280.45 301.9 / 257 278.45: 1.18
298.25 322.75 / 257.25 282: 1.10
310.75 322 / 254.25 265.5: 1.05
